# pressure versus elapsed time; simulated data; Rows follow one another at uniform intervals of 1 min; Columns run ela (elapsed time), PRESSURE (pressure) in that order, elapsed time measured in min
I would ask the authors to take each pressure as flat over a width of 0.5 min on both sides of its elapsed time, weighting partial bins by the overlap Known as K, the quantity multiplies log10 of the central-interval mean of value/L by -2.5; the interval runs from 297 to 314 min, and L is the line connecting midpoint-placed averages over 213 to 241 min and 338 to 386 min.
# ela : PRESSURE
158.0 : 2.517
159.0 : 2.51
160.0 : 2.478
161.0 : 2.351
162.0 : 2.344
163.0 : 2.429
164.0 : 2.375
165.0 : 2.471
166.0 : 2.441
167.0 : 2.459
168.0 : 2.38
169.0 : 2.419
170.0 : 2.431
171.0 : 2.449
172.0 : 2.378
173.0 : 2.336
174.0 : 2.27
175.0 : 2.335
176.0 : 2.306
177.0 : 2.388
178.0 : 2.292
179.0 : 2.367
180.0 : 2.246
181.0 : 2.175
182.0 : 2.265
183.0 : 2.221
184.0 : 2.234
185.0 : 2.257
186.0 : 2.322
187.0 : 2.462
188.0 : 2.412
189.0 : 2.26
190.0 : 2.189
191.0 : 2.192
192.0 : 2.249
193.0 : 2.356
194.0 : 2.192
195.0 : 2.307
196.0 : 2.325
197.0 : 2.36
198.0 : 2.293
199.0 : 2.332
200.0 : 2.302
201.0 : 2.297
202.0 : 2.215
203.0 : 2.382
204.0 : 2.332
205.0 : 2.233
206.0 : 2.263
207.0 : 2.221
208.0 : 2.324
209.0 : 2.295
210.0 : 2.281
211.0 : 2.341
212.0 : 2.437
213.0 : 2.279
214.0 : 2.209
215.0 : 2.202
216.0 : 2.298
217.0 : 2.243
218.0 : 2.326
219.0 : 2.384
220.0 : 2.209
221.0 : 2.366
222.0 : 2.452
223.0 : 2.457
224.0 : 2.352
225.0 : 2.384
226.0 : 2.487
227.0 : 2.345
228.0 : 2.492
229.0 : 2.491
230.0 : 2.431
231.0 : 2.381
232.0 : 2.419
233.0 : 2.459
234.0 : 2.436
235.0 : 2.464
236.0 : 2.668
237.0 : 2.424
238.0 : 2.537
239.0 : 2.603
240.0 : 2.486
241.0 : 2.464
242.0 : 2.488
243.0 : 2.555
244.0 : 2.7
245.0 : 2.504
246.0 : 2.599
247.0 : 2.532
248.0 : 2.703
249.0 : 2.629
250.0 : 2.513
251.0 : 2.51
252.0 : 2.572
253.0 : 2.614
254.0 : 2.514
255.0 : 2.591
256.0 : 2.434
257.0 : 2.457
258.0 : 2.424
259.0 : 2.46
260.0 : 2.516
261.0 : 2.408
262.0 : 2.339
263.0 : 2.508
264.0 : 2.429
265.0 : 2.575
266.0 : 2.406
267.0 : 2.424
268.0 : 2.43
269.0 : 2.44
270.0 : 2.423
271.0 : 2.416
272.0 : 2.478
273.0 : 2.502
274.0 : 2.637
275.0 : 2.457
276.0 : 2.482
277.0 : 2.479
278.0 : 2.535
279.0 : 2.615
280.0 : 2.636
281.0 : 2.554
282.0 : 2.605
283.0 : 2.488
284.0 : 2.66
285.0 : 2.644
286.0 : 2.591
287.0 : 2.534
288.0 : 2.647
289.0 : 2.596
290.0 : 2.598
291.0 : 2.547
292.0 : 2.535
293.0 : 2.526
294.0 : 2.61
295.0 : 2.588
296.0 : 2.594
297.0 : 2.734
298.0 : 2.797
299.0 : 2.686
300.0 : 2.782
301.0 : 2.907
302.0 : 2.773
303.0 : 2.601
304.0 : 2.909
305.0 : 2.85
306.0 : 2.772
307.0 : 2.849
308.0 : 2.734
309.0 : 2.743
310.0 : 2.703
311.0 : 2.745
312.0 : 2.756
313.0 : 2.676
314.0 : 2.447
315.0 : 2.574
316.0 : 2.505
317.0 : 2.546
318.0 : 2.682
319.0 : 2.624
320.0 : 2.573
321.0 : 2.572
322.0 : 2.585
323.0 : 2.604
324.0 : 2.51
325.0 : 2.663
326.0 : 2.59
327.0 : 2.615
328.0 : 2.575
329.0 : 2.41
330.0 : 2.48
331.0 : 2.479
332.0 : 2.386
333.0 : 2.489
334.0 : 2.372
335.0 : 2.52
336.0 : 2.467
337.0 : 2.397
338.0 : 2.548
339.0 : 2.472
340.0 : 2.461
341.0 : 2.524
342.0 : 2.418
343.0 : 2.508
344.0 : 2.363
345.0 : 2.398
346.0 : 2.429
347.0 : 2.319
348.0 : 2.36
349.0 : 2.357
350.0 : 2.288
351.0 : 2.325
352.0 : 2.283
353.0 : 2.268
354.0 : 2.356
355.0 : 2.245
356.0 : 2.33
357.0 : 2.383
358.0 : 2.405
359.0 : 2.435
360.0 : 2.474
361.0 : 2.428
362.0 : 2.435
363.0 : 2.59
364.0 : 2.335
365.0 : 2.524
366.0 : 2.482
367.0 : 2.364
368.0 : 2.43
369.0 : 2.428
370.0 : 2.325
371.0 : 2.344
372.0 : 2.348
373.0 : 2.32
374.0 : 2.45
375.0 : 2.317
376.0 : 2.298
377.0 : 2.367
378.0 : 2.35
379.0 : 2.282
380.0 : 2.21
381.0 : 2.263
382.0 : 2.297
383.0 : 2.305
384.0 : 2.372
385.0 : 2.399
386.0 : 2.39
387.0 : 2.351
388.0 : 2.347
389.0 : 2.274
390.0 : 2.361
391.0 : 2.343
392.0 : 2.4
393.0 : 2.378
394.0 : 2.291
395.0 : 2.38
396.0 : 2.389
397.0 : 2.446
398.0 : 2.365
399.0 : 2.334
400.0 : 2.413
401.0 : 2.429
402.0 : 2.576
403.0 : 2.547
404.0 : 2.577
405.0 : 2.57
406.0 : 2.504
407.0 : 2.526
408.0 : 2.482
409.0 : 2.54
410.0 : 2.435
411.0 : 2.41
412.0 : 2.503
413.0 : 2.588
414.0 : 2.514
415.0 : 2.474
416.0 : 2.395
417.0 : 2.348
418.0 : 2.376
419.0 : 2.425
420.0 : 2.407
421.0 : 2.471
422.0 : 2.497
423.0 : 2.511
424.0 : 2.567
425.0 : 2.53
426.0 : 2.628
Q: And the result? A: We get -0.16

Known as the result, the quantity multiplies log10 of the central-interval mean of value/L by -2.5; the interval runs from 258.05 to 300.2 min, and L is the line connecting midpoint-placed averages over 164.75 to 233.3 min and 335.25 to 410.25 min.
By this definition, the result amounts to -0.08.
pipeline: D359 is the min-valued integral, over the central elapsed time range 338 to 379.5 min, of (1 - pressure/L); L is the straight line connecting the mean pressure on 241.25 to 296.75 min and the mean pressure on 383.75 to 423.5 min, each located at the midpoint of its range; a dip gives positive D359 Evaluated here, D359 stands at 1.3 min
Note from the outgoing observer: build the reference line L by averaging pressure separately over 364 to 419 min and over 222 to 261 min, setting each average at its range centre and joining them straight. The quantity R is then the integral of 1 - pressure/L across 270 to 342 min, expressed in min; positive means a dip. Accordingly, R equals -3.93 min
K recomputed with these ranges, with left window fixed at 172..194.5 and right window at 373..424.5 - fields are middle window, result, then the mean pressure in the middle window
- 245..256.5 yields -0.10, 2.56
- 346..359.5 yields 0.02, 2.34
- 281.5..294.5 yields -0.10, 2.58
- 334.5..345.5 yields -0.04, 2.46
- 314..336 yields -0.07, 2.54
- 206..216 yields 0.01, 2.29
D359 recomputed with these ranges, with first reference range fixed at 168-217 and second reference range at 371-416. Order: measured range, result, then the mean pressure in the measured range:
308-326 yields -2.0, 2.62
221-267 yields -3.2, 2.49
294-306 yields -2.0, 2.74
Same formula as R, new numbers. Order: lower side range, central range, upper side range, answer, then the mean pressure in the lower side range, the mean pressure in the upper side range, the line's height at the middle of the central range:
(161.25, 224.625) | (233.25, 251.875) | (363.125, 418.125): -1.6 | 2.32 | 2.4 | 2.34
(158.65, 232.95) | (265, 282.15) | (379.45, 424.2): -1.0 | 2.34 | 2.42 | 2.37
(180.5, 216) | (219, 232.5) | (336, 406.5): -0.6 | 2.29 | 2.39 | 2.3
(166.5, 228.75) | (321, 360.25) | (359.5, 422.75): -0.9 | 2.32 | 2.41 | 2.39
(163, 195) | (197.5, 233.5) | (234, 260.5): 1.5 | 2.33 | 2.54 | 2.44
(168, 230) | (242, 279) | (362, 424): -2.5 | 2.32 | 2.41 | 2.35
